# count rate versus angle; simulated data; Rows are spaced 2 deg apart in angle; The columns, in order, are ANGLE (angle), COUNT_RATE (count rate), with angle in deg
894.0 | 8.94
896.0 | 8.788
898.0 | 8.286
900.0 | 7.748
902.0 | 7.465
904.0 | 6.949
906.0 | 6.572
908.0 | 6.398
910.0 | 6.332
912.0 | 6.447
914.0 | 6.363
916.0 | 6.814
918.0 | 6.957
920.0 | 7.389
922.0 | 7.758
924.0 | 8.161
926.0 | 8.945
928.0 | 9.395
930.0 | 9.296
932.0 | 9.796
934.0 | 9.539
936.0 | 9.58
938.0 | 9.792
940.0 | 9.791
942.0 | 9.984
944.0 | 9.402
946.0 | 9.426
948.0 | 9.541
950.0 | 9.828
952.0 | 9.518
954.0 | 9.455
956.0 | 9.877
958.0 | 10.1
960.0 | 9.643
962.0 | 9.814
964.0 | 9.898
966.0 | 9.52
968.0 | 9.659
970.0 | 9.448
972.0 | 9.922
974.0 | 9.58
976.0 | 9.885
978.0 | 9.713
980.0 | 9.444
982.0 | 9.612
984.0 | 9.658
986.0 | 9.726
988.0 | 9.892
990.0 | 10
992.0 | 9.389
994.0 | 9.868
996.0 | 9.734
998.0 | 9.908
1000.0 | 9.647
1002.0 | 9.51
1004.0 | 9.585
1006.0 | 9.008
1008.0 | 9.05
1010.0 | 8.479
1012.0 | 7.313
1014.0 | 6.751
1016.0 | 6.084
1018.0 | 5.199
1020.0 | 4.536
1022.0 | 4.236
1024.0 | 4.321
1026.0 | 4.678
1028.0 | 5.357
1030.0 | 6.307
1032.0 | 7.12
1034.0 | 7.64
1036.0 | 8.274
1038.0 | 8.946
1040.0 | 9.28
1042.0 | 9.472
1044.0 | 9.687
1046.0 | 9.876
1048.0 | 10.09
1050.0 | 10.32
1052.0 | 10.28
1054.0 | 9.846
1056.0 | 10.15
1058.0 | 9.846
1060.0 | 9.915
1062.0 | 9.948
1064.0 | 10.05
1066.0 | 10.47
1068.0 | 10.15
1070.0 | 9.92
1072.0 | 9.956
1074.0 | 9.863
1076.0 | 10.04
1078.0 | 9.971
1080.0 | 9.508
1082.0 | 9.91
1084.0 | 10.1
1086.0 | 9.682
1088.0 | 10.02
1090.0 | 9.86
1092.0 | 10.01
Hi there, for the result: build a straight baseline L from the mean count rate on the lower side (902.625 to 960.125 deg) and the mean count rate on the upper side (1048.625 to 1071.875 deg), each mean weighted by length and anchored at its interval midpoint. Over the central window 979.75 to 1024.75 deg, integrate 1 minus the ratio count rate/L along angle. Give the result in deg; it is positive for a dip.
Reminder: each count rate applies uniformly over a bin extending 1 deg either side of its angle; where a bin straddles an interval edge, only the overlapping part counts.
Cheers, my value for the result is 5.1 deg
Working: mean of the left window 8.56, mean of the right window 10.1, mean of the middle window 8.31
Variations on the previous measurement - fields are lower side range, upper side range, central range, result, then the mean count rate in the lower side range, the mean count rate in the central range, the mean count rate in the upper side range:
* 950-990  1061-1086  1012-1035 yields 9.6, 9.71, 5.73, 9.98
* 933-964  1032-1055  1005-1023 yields 5.2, 9.69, 6.74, 9.33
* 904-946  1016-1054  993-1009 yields -3.7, 8.23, 9.54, 7.56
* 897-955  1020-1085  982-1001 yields -2.5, 8.38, 9.75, 8.86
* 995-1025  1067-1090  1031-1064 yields -2.1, 7.56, 9.44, 9.92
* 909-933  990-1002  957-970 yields -1.3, 7.8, 9.75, 9.72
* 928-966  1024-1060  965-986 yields -0.7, 9.67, 9.65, 8.57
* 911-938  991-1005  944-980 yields -2.9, 8.25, 9.68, 9.66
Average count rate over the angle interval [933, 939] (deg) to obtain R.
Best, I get 9.64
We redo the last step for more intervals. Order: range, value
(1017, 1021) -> 4.87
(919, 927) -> 8.06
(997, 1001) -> 9.78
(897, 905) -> 7.61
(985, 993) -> 9.75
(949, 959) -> 9.76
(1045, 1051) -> 10.1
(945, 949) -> 9.48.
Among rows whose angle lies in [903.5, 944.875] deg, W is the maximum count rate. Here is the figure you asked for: 9.984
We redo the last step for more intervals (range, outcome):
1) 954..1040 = 10.1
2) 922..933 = 9.796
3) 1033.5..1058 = 10.32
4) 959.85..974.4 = 9.922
